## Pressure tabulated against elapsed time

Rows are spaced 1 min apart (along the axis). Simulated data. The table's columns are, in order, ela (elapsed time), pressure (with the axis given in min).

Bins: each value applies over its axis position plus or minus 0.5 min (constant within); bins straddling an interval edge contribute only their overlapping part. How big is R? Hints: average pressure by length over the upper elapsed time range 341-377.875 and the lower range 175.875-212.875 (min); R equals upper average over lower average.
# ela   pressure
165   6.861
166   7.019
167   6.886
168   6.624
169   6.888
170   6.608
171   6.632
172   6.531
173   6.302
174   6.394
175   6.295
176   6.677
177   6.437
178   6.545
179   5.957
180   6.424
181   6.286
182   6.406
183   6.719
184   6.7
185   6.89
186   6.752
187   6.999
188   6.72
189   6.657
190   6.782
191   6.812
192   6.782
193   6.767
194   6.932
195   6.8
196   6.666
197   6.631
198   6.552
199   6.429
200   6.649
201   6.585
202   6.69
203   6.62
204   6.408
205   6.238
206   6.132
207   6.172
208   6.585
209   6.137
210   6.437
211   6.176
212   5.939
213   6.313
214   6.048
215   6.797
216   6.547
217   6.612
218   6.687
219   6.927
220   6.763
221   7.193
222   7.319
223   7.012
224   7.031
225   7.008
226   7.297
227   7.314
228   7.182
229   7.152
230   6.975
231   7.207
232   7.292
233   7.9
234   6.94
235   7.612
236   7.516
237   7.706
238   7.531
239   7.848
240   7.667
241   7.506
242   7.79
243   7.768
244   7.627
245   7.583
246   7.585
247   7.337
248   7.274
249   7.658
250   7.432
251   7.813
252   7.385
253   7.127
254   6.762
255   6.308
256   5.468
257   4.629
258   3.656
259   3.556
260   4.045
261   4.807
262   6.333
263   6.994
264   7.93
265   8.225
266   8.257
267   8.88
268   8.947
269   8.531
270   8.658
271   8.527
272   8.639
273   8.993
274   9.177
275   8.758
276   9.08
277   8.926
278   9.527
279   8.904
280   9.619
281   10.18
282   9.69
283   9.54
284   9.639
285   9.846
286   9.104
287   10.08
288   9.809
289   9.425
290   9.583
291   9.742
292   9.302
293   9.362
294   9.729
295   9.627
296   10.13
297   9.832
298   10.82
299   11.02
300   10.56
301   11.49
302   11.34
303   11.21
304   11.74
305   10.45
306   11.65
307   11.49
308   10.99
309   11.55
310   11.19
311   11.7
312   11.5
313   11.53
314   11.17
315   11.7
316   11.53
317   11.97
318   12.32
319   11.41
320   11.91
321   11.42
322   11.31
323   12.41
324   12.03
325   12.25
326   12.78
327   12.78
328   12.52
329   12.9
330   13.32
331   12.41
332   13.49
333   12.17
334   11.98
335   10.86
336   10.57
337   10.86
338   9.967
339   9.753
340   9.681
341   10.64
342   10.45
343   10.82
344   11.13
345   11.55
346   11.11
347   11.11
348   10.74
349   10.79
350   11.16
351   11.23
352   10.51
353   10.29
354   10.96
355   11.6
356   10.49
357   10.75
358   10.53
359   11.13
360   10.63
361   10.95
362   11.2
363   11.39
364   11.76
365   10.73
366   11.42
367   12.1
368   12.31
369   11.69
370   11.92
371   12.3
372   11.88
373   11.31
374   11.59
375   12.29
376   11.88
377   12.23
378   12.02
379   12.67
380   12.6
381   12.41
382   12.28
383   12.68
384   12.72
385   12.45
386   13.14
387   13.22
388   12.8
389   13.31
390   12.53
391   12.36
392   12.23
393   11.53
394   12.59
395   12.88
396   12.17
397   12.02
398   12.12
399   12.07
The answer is 1.7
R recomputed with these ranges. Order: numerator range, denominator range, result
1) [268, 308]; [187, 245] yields 1.42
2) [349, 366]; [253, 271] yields 1.65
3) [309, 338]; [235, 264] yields 1.75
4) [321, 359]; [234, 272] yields 1.58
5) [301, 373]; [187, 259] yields 1.67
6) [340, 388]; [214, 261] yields 1.67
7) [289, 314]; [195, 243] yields 1.55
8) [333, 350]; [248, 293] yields 1.34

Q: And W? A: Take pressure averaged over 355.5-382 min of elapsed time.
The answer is 11.6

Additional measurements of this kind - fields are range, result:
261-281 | 8.52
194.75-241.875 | 6.87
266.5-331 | 10.6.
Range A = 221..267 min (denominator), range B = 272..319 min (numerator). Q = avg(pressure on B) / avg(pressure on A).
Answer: 1.5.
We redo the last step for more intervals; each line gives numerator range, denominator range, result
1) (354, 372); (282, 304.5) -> 1.12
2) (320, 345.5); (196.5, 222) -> 1.78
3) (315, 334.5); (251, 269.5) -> 1.86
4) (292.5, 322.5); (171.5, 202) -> 1.68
